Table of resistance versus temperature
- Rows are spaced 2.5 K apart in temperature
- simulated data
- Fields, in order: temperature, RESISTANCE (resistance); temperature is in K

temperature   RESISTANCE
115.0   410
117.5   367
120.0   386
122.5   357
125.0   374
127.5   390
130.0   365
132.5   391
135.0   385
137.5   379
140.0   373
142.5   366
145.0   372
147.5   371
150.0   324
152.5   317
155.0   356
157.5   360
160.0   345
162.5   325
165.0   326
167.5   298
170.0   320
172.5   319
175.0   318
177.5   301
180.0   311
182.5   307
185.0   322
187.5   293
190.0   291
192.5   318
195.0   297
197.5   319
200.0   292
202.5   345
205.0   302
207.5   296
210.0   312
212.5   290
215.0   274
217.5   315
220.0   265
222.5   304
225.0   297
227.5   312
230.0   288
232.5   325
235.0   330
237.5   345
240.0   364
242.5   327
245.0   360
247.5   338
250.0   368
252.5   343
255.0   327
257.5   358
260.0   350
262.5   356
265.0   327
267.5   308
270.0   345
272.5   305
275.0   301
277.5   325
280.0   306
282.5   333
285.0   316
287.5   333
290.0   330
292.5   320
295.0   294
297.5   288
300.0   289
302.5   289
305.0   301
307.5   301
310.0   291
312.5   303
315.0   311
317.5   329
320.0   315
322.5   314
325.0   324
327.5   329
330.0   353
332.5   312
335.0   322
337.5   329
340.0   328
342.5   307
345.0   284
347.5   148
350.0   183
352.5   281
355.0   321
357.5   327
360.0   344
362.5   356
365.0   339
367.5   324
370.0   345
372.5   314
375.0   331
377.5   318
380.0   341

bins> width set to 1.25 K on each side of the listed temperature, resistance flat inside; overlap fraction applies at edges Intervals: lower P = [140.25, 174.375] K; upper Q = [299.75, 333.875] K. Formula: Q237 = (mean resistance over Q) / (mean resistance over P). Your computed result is 0.92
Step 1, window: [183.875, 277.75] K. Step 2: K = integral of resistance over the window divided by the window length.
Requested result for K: 319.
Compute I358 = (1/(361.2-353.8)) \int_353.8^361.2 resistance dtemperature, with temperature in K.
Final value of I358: 331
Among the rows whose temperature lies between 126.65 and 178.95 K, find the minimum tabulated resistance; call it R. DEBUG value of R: 298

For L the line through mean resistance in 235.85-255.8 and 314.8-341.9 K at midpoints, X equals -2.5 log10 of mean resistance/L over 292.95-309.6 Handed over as 0.128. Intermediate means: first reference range 347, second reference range 324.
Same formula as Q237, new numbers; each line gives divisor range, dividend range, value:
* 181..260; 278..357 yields 0.96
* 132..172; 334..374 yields 0.87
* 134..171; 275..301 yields 0.90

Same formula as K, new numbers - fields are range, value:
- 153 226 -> 311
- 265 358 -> 305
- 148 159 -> 342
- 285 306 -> 306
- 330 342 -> 325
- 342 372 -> 297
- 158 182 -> 319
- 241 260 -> 346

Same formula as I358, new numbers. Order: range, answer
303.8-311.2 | 298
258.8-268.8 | 335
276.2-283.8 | 321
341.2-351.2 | 231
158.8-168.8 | 323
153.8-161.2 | 354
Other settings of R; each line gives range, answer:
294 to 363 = 148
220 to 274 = 265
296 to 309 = 288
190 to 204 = 291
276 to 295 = 294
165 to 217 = 274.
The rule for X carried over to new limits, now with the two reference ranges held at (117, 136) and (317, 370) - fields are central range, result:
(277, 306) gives 0.05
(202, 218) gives 0.16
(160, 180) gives 0.15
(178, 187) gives 0.16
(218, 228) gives 0.18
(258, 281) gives 0.02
